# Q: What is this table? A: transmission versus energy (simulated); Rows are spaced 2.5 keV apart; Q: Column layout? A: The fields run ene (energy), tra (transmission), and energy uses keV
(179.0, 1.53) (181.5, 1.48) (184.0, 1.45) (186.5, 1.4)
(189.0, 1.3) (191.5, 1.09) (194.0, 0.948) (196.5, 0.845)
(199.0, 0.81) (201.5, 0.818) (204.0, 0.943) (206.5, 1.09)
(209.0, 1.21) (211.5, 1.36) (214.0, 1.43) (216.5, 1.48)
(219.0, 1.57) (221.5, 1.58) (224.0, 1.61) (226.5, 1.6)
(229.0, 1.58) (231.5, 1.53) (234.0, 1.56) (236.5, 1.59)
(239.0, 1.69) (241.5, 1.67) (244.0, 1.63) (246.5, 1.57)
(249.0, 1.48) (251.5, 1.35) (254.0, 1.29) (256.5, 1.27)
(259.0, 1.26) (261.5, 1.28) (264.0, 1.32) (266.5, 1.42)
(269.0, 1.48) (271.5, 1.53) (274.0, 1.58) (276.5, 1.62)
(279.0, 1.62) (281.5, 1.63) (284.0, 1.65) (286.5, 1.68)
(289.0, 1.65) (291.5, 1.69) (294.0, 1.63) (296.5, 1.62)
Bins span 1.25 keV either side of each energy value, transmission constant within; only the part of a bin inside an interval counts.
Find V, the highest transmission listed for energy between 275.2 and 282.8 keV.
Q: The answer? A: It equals 1.63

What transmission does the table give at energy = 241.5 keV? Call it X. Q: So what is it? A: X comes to 1.67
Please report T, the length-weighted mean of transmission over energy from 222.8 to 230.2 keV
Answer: 1.6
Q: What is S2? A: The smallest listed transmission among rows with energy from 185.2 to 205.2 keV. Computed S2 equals 0.81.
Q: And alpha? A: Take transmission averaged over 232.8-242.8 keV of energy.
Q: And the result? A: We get 1.63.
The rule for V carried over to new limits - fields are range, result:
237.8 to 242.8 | 1.69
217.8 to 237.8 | 1.61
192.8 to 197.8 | 0.948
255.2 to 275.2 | 1.58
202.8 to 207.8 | 1.09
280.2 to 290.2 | 1.68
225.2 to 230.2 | 1.6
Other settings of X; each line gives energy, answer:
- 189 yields 1.3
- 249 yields 1.48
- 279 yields 1.62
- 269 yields 1.48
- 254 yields 1.29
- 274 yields 1.58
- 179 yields 1.53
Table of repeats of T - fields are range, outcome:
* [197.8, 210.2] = 0.974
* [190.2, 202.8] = 0.904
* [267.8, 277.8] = 1.55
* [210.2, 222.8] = 1.48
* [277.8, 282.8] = 1.63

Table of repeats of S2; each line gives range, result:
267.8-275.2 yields 1.48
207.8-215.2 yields 1.21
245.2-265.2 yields 1.26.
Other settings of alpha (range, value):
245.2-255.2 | 1.42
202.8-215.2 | 1.21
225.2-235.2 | 1.57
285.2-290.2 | 1.66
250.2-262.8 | 1.29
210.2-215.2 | 1.39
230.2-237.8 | 1.56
